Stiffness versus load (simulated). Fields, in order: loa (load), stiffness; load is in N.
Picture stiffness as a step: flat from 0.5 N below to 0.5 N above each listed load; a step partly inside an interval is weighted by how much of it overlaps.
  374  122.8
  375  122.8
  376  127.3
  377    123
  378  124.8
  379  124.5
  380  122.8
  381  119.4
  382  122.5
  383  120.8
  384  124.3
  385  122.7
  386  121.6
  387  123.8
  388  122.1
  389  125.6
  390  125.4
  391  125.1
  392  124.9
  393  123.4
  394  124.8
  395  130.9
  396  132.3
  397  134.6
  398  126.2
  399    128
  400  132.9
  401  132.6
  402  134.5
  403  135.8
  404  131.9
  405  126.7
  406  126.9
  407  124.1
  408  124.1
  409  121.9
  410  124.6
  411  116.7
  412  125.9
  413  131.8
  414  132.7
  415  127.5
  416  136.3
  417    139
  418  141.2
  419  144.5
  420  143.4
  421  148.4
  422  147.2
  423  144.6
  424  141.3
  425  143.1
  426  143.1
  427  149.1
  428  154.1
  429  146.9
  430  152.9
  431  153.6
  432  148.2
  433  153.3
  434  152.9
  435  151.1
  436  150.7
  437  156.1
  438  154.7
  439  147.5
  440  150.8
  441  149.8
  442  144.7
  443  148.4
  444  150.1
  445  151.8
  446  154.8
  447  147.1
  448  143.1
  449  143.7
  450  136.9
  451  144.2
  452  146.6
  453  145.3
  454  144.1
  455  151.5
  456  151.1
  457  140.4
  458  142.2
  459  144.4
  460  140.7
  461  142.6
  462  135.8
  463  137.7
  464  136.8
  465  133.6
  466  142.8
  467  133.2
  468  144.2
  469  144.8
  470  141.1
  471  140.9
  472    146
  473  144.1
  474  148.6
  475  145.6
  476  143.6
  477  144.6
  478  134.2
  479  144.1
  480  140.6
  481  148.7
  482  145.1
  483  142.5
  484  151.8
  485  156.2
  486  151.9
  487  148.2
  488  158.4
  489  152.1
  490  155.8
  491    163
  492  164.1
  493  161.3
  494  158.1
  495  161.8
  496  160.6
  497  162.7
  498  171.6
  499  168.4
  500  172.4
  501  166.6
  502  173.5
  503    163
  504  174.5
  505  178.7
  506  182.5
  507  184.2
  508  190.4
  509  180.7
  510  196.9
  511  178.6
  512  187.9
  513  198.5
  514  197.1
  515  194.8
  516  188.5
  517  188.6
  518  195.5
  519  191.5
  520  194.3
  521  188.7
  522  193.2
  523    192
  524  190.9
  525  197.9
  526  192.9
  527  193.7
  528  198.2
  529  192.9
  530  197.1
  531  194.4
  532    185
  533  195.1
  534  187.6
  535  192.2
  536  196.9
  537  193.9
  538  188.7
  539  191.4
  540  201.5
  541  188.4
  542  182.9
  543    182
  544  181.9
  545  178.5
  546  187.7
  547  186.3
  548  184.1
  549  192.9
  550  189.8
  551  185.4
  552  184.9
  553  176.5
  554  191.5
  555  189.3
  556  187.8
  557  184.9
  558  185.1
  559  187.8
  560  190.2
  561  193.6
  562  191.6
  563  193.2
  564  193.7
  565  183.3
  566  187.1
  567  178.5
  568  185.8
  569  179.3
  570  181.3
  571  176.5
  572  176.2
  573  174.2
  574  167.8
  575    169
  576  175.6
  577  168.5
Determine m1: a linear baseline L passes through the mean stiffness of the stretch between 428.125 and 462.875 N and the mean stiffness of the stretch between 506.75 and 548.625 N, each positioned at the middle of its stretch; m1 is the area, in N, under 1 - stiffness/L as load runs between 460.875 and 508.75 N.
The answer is 4.0 N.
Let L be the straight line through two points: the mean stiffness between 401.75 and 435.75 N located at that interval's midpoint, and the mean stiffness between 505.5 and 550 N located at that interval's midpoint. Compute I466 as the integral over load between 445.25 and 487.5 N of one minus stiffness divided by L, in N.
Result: 4.5 N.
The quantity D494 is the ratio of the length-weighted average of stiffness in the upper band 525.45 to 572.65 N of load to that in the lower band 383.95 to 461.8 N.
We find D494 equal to 1.4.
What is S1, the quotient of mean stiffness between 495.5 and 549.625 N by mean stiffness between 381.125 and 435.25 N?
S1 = 1.4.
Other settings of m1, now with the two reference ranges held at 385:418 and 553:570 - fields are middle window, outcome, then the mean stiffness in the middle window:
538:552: -0.5 N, 187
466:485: 1.4 N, 144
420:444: -1.7 N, 149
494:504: -0.2 N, 167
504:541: -4.0 N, 191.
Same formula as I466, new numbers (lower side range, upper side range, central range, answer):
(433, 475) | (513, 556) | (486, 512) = 0.24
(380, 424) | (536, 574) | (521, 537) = -1.52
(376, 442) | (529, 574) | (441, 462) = 0.68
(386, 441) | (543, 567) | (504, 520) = -1.57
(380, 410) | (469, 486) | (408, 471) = -3.12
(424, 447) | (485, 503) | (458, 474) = 1.56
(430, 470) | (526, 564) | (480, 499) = 0.91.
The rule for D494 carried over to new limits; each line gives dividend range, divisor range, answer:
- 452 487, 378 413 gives 1.14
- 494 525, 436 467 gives 1.25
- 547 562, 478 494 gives 1.23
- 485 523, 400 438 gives 1.26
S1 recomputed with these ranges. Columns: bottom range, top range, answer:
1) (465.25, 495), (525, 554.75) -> 1.28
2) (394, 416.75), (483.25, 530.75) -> 1.38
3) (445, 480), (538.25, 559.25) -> 1.31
